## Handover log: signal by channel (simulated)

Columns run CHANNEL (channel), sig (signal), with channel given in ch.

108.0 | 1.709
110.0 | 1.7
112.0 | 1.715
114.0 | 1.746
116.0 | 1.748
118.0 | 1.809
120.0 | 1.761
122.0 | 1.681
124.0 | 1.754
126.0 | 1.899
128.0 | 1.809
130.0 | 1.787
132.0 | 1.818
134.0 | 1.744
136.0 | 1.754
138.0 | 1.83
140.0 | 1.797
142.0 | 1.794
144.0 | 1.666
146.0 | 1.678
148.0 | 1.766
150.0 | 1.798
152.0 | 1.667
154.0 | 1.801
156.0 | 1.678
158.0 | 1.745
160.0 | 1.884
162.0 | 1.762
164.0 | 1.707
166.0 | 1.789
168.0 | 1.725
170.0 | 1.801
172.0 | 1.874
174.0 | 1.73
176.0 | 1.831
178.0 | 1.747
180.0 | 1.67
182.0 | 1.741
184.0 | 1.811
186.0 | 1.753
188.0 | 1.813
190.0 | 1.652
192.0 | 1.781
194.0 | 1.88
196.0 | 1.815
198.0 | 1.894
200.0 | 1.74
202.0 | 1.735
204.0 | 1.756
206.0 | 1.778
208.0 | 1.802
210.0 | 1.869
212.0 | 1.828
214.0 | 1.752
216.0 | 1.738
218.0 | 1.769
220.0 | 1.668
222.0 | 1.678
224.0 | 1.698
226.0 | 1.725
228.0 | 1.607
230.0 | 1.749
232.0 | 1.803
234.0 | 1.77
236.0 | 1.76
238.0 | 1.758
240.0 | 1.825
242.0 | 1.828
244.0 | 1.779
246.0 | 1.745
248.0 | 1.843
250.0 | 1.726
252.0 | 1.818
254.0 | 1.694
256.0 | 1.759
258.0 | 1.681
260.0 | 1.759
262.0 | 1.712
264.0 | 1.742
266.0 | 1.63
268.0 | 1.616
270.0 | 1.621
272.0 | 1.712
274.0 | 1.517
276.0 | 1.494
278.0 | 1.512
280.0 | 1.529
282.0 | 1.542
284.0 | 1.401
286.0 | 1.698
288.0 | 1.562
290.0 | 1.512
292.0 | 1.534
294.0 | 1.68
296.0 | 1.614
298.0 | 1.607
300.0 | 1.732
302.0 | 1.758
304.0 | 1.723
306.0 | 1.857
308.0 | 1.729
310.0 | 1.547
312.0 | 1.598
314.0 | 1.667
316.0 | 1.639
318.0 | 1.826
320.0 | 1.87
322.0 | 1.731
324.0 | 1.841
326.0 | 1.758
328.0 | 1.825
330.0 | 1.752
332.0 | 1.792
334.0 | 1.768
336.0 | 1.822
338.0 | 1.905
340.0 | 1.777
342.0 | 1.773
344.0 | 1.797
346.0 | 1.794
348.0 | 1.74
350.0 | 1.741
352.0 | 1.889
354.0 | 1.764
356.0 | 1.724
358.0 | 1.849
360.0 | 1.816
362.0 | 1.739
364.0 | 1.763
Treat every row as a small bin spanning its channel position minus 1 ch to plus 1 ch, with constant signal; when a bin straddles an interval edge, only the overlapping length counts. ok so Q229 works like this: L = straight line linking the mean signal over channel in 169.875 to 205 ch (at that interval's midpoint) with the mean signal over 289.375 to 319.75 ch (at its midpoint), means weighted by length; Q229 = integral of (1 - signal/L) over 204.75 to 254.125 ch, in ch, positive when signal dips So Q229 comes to -0.6 ch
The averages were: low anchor 1.78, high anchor 1.68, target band 1.76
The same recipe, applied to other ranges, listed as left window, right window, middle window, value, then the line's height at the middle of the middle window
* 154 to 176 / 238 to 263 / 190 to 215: -0.38 ch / 1.77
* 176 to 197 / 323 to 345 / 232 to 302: 4.51 ch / 1.79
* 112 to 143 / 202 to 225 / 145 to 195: 0.14 ch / 1.77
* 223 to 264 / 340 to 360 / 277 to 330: 3.14 ch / 1.77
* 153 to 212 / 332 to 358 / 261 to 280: 1.85 ch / 1.79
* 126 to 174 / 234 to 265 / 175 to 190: 0.07 ch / 1.77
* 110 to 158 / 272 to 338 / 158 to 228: -1.53 ch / 1.73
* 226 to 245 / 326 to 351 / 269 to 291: 2.72 ch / 1.77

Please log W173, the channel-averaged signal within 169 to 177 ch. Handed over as 1.81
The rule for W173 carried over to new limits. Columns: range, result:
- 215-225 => 1.71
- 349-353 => 1.81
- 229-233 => 1.78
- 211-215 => 1.79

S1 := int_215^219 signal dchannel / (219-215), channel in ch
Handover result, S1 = 1.75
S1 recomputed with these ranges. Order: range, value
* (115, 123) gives 1.75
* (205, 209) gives 1.79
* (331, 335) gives 1.78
